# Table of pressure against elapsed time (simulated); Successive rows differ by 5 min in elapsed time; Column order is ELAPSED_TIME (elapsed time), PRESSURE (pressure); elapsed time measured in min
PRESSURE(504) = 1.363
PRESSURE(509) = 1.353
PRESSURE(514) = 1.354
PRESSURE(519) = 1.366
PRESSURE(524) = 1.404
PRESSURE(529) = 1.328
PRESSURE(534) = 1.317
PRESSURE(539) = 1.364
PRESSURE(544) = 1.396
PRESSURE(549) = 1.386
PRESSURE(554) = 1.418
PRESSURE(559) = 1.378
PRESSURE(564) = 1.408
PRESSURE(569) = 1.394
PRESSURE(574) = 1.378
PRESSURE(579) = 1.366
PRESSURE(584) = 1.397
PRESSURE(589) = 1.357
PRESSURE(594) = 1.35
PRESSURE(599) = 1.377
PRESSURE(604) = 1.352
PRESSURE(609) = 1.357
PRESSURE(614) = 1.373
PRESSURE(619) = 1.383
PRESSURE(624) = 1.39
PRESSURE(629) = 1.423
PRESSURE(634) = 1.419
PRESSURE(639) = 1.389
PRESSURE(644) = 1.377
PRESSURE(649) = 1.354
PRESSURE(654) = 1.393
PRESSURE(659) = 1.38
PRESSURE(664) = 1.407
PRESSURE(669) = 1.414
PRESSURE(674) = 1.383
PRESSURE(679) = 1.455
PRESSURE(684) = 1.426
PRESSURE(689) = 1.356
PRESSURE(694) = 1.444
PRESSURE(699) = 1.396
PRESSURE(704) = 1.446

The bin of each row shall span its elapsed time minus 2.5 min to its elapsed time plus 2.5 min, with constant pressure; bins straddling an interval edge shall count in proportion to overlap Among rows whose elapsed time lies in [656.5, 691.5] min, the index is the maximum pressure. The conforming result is 1.455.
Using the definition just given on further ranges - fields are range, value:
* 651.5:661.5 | 1.393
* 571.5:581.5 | 1.378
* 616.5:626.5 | 1.39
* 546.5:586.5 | 1.418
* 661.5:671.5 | 1.414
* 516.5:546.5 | 1.404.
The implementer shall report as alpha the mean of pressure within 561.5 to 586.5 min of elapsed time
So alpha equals 1.39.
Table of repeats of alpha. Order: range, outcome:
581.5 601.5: 1.37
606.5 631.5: 1.39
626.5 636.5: 1.42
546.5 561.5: 1.39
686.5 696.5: 1.4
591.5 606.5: 1.36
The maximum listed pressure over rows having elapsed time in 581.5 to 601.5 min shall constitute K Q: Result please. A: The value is 1.397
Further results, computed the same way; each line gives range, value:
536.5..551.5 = 1.396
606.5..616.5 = 1.373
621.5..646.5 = 1.423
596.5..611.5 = 1.377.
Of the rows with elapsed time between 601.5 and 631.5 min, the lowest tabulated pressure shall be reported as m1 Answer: 1.352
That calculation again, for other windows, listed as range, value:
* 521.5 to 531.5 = 1.328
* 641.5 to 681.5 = 1.354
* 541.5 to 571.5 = 1.378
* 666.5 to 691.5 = 1.356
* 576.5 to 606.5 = 1.35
